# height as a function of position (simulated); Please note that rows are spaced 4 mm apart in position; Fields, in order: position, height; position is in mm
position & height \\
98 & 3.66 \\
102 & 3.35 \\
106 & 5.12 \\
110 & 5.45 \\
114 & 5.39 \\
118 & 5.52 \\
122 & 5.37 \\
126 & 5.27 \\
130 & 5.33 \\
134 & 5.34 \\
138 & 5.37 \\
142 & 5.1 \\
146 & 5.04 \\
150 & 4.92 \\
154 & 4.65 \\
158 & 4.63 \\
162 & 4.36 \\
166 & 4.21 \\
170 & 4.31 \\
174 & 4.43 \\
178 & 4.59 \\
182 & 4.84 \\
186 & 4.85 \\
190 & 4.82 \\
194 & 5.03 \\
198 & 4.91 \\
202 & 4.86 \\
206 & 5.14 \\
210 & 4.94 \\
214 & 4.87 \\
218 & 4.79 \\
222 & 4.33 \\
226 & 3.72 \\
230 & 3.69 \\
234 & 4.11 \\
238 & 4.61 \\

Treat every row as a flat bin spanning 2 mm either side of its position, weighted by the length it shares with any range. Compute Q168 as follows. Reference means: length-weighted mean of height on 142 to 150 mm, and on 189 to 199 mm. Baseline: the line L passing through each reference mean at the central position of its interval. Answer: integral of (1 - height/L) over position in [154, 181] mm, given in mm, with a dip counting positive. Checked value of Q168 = 2.9 mm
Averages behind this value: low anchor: 5.03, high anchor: 4.93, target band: 4.45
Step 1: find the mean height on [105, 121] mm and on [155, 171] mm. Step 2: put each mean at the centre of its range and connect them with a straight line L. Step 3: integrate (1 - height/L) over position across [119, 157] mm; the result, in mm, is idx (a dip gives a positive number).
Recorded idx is -2.01 mm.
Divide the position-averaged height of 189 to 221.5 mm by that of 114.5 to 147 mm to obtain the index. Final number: 0.9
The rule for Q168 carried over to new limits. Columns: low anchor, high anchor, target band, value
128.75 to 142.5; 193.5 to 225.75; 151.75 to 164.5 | 1.5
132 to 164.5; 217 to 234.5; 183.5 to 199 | -1.5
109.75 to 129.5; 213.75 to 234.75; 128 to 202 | 0.8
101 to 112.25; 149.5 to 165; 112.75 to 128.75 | -2.3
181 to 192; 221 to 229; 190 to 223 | -3.8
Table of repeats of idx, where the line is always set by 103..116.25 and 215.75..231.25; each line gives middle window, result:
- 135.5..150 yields -0.77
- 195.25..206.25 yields -1.46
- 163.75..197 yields -0.73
